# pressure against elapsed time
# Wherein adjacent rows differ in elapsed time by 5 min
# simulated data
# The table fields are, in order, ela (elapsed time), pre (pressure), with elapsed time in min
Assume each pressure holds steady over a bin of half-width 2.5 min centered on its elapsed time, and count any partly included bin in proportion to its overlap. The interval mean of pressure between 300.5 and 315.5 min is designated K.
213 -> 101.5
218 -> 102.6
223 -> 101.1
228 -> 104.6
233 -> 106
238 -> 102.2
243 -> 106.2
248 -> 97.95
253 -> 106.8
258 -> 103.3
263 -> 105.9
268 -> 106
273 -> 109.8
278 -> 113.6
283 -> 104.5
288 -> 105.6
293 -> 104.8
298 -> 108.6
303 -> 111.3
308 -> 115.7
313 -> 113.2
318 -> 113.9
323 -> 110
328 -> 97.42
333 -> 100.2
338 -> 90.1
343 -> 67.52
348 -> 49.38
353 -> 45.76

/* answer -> 113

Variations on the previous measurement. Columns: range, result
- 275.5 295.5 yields 107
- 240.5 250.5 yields 102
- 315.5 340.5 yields 102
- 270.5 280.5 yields 112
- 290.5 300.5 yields 107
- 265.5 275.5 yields 108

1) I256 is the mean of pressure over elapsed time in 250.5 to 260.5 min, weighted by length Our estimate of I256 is 105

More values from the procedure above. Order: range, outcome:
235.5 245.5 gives 104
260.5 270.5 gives 106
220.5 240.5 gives 103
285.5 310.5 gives 109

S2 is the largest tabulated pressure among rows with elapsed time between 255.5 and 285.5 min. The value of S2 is 113.6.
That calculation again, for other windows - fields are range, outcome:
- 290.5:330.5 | 115.7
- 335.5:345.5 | 90.1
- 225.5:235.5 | 106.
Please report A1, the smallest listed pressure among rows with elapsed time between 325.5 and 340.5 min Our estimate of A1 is 90.1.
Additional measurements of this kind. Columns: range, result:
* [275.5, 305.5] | 104.5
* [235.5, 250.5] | 97.95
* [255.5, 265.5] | 103.3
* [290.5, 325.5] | 104.8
